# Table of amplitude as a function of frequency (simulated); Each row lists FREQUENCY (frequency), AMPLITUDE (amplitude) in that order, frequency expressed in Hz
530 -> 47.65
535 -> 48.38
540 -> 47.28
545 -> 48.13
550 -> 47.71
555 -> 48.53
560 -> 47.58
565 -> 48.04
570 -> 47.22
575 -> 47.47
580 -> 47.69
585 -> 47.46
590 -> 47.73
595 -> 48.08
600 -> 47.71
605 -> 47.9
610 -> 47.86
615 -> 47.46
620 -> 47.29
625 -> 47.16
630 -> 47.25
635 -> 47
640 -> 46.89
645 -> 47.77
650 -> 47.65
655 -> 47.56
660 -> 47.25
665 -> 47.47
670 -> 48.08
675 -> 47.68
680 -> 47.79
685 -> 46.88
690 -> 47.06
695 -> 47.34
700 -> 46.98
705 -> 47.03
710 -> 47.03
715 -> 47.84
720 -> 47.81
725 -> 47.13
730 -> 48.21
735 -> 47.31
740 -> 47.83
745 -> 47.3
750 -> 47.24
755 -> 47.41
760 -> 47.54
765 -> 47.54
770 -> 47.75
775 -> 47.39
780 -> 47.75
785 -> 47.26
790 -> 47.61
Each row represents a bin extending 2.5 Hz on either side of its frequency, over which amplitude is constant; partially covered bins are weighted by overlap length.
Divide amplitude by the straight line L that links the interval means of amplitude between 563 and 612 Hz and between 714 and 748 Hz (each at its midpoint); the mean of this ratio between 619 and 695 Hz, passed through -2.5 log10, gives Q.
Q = 0.01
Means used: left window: 47.7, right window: 47.6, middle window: 47.4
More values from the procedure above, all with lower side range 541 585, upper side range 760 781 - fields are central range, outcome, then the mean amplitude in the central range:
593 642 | 0.006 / 47.5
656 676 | 0.001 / 47.6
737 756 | 0.004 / 47.4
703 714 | 0.011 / 47.1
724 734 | -0.002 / 47.7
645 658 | 0.001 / 47.6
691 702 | 0.011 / 47.2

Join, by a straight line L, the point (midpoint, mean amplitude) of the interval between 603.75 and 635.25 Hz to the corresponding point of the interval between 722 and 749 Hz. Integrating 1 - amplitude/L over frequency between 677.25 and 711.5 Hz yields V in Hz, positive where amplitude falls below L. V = 0.2 Hz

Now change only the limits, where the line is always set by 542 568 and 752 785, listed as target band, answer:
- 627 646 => 0.2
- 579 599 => 0.1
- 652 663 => 0.1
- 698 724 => 0.2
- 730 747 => 0.0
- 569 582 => 0.1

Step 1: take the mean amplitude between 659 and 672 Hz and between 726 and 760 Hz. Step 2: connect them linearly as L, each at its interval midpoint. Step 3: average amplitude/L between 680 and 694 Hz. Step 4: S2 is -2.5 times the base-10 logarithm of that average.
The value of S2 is 0.01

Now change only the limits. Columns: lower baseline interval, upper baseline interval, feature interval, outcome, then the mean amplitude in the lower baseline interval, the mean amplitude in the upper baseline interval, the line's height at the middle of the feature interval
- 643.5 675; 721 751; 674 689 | 0.00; 47.6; 47.5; 47.6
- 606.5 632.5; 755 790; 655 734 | 0.00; 47.4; 47.5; 47.5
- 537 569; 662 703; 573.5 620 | 0.00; 47.9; 47.4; 47.7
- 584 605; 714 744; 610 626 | 0.01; 47.8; 47.7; 47.8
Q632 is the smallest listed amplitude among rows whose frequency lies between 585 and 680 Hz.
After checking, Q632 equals 46.89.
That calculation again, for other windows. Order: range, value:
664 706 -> 46.88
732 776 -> 47.24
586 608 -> 47.71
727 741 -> 47.31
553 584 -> 47.22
